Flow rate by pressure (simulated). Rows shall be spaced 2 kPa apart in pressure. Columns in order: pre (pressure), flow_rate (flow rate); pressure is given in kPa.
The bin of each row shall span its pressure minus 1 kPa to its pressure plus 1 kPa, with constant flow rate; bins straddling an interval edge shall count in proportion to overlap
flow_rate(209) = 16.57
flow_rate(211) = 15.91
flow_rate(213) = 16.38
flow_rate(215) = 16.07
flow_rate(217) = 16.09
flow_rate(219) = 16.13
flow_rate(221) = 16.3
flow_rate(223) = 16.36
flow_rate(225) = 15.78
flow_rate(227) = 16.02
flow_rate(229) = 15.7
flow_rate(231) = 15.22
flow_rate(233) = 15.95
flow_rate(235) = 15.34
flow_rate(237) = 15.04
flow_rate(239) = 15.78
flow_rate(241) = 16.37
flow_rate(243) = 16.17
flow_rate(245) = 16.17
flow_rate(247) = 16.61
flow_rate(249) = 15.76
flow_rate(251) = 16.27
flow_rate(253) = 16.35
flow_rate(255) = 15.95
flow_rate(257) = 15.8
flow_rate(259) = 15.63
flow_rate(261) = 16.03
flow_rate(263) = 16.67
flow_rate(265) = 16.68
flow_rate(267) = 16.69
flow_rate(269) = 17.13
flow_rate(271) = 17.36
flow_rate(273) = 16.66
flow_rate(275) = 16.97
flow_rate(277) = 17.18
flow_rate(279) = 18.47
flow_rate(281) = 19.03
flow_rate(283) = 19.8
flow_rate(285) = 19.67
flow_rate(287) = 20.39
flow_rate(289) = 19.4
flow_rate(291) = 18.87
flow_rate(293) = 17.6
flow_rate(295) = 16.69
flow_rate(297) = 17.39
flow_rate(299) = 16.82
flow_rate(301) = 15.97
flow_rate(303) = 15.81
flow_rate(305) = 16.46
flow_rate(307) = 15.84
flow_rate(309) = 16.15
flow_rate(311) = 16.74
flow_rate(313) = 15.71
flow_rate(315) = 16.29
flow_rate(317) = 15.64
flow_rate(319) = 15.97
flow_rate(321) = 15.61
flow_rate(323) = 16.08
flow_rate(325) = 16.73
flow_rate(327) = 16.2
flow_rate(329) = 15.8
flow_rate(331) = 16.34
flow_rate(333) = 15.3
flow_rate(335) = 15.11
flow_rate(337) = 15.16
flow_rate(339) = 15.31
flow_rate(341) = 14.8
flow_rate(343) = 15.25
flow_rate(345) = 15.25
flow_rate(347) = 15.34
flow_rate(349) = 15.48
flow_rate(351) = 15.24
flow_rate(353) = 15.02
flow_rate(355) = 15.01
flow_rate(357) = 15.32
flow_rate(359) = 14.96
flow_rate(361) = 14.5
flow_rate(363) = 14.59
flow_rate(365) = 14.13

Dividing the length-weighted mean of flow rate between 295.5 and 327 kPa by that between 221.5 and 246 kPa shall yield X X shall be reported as 1.02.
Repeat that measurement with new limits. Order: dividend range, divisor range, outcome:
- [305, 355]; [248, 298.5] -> 0.90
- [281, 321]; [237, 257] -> 1.07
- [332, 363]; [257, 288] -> 0.86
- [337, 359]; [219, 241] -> 0.96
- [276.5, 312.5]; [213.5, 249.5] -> 1.11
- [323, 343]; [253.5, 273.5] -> 0.95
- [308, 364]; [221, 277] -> 0.96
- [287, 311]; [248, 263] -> 1.07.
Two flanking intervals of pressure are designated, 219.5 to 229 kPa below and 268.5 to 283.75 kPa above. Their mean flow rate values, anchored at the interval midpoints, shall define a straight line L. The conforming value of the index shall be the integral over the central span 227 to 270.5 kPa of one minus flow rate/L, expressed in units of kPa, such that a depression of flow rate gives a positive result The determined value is 2.11 kPa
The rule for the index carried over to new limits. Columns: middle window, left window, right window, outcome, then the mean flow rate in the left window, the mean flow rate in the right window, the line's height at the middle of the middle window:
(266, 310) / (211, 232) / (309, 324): -4.26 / 16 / 16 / 16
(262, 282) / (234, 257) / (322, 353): -1.81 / 16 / 15.5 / 15.9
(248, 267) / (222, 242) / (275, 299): 0.95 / 15.8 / 18.4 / 17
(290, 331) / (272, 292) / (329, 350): 1.42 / 18.6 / 15.4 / 17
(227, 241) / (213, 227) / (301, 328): 0.45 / 16.1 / 16.1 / 16.1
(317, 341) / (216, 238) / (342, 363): -0.78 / 15.8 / 15.1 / 15.2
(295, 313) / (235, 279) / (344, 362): -0.70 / 16.4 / 15.1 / 15.8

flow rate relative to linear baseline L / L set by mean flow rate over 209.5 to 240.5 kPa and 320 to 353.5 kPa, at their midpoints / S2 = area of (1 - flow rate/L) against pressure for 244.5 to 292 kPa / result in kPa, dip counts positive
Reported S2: -4.8 kPa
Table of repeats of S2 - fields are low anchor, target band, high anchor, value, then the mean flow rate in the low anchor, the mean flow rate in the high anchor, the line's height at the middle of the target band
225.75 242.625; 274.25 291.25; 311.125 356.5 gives -3.5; 15.7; 15.6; 15.6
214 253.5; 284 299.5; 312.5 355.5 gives -2.6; 16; 15.6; 15.7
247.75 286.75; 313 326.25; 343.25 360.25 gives -0.1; 17.1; 15.2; 15.9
